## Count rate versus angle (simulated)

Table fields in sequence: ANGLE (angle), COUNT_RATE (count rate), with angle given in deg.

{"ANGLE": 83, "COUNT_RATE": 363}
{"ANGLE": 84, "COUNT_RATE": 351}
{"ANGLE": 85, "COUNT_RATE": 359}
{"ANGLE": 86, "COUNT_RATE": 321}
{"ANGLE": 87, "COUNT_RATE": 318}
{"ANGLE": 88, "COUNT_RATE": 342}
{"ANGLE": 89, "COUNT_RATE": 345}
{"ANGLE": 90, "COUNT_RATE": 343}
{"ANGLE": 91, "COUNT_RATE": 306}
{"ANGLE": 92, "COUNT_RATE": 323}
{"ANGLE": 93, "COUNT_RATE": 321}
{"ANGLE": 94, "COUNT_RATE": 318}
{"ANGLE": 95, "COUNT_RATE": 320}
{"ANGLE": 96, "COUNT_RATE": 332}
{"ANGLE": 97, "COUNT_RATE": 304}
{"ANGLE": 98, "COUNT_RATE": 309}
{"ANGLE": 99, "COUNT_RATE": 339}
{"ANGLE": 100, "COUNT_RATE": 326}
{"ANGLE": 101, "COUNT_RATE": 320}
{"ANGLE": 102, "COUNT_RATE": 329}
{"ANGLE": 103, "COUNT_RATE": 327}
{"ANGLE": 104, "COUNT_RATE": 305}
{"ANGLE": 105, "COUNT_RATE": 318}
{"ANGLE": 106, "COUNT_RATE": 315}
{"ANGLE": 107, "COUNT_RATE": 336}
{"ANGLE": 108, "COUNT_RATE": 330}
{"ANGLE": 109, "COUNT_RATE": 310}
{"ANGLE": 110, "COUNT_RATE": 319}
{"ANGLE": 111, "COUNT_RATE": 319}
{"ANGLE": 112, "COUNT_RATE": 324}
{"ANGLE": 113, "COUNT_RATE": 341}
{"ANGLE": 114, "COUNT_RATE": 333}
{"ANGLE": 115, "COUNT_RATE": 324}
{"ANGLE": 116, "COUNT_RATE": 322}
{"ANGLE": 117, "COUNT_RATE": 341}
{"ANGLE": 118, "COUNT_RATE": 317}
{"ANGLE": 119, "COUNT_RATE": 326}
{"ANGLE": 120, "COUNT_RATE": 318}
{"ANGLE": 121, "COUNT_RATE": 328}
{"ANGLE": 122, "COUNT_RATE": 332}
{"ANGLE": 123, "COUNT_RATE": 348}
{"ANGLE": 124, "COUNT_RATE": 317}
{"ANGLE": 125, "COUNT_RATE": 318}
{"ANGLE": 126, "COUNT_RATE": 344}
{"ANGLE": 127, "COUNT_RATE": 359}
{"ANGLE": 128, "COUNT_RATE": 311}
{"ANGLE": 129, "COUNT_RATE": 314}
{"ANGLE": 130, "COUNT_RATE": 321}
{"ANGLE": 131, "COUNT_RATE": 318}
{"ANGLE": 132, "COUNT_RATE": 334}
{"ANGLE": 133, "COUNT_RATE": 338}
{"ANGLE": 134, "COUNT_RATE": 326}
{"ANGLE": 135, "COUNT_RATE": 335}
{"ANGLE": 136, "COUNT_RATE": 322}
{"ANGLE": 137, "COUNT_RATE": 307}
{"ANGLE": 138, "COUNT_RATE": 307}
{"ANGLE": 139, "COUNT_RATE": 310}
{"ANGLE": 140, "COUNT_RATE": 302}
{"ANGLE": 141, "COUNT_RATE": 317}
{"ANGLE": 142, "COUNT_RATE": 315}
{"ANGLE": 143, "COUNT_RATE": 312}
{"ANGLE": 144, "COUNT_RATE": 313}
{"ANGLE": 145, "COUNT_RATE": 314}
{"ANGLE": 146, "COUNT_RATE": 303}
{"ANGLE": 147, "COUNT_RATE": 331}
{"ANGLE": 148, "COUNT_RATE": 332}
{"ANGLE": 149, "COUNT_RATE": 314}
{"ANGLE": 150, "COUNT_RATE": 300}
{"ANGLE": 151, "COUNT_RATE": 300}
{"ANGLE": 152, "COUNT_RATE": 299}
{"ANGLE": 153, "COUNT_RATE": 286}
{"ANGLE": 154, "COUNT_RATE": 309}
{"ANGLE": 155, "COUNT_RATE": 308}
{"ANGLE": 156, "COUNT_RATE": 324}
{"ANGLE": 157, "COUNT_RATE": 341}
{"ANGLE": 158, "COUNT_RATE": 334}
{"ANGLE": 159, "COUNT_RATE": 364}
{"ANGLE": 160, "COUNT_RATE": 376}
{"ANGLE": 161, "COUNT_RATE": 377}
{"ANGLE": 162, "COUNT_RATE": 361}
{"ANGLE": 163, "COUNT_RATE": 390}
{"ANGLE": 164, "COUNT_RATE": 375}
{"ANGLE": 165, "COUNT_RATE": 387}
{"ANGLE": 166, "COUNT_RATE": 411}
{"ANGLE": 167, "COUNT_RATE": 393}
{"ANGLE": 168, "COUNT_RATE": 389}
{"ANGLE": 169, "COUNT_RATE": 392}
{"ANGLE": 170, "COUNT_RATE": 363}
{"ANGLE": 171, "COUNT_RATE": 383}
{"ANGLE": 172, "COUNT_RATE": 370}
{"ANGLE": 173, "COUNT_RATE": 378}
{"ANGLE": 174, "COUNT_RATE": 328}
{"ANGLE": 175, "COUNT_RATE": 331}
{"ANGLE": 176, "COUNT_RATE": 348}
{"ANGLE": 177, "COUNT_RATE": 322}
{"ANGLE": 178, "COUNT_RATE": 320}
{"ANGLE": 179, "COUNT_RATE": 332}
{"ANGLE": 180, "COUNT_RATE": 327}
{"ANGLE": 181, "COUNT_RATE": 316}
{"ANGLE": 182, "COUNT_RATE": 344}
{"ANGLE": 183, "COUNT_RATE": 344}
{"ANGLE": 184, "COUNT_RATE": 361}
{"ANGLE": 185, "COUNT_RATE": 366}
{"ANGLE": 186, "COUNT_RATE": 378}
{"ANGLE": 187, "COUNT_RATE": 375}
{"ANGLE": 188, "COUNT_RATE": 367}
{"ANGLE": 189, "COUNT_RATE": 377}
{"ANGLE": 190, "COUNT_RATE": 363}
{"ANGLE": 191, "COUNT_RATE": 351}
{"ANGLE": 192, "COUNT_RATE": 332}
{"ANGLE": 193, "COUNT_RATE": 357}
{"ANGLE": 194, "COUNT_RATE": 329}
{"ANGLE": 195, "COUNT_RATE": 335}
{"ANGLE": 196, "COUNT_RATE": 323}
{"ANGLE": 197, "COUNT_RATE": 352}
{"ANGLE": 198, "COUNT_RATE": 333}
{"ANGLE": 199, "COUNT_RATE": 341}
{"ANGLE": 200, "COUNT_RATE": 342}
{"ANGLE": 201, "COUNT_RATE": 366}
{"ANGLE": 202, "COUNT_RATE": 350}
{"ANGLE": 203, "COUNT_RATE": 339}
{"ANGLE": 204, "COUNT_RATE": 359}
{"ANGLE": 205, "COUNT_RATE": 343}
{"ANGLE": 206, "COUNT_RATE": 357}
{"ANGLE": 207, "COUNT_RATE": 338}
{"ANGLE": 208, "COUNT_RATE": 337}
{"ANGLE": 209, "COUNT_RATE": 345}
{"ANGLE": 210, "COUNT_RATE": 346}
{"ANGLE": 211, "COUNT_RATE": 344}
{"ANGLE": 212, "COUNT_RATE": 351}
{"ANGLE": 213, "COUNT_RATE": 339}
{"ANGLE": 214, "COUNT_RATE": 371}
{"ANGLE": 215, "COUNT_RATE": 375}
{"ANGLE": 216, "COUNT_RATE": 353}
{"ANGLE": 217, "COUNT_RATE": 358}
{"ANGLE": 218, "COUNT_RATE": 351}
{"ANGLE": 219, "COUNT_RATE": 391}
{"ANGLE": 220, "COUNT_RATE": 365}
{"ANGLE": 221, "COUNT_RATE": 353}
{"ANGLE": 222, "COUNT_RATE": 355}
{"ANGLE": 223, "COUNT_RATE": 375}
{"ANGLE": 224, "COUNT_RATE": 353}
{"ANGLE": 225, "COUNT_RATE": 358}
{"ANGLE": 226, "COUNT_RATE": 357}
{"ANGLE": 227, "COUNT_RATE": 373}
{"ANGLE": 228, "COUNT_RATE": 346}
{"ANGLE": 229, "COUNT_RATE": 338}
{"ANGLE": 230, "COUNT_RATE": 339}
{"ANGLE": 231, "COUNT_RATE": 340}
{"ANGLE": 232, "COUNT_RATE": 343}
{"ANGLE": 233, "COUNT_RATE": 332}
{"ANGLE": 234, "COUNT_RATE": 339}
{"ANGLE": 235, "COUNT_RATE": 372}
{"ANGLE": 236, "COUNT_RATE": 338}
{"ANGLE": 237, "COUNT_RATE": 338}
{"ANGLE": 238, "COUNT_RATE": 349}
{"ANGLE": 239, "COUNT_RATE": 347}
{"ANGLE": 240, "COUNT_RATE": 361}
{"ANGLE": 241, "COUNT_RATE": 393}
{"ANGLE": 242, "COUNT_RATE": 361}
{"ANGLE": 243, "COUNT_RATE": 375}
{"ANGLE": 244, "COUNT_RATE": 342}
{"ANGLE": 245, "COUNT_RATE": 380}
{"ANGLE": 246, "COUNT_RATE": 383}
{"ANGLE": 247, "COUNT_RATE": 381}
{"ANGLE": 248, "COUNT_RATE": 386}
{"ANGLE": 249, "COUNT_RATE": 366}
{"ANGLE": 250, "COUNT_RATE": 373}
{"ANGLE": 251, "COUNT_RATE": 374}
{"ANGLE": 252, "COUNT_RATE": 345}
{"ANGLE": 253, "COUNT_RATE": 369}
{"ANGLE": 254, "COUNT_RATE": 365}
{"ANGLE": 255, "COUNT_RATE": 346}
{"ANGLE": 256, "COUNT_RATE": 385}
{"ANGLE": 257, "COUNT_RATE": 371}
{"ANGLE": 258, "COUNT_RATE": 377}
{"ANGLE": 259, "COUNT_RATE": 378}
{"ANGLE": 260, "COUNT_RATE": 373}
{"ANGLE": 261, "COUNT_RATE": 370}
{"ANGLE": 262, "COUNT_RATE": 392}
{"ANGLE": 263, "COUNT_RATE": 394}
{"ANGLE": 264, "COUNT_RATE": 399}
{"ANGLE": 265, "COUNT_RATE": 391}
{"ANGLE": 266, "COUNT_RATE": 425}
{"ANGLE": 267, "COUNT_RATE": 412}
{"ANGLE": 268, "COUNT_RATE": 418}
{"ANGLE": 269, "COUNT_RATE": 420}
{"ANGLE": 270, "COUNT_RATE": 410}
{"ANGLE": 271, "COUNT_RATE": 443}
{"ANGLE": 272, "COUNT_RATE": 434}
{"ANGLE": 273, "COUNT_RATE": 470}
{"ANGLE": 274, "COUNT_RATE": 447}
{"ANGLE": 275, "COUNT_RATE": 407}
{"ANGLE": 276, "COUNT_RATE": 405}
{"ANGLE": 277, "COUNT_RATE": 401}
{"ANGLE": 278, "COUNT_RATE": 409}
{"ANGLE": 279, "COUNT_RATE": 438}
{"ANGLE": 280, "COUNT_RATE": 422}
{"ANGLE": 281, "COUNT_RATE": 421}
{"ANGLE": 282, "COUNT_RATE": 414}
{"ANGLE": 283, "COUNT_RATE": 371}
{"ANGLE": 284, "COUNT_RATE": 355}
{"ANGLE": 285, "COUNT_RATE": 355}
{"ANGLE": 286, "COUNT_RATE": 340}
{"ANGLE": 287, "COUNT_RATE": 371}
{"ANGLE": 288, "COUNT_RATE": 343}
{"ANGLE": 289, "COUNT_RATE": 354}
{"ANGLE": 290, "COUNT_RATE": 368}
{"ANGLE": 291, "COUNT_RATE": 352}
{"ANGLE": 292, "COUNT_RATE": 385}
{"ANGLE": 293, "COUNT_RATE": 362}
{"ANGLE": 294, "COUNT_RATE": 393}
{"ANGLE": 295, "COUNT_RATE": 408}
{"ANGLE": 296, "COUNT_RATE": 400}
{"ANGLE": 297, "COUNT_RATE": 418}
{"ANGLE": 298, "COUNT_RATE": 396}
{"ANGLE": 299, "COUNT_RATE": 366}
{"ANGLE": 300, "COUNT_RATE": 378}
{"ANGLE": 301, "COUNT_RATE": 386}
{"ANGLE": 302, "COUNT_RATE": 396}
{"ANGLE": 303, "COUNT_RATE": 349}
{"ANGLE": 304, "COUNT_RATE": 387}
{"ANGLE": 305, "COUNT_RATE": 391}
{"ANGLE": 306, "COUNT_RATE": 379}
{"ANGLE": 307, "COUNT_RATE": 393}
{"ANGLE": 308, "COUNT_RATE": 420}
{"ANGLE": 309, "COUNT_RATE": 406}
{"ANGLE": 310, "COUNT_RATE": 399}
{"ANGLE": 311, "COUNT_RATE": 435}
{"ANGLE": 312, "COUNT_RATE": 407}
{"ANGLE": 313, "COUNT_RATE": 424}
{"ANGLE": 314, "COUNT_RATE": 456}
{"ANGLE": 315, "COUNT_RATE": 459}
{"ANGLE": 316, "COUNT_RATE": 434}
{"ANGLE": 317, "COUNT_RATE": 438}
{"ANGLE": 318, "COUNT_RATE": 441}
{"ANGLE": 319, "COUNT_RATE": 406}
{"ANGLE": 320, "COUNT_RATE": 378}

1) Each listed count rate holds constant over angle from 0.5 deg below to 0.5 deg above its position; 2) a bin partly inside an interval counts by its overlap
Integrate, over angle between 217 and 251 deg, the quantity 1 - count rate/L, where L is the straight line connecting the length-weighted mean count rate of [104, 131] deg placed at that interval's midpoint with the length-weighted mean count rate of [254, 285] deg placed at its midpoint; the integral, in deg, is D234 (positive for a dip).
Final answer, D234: 2.19 deg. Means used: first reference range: 326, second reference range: 402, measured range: 359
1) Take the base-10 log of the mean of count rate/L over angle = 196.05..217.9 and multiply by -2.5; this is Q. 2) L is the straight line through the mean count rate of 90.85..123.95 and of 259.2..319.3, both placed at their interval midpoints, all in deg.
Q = 0.051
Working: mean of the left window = 324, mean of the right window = 400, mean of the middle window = 349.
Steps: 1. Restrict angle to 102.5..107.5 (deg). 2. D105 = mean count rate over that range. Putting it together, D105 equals 320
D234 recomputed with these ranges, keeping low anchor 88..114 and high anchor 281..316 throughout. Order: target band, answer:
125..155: 1.8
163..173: -1.1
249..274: -1.1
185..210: 0.4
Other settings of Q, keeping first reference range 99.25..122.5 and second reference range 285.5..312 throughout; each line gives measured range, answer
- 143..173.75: -0.02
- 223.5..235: 0.04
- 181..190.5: -0.04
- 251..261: 0.01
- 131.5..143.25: 0.05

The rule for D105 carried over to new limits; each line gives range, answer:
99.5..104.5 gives 321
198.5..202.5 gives 350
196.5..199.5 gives 342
